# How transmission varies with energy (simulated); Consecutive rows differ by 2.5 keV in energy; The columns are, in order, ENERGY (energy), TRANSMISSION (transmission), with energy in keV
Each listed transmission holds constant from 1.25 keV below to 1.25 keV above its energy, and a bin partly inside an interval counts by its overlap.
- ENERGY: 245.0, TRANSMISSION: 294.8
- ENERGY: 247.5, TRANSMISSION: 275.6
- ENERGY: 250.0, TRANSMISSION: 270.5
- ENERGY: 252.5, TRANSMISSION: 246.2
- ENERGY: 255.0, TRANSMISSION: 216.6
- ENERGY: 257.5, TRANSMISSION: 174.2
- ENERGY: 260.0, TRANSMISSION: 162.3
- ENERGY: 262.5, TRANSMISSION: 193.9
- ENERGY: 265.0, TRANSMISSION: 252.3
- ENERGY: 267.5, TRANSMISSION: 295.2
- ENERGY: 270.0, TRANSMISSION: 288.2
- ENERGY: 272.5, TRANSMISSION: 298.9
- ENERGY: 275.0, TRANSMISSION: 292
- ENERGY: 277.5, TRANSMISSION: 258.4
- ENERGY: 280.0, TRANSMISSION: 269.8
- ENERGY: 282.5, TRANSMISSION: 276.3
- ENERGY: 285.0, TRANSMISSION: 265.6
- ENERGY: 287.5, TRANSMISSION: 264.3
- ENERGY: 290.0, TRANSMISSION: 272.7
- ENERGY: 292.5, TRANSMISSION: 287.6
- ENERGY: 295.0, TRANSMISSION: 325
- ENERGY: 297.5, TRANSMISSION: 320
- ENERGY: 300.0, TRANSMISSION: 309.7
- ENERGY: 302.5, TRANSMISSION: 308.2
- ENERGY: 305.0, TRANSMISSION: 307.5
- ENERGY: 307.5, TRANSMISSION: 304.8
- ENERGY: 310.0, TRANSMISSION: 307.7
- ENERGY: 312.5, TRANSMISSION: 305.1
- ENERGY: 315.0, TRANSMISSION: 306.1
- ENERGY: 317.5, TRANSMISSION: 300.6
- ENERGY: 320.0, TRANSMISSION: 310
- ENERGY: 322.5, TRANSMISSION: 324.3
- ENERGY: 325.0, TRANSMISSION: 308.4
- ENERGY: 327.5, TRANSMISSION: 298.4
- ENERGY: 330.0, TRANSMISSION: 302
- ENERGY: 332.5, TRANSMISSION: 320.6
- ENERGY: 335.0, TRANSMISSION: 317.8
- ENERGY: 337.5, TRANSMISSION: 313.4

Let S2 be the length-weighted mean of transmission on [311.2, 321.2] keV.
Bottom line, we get 305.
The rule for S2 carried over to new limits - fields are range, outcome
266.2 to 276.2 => 293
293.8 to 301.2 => 318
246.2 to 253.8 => 264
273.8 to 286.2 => 272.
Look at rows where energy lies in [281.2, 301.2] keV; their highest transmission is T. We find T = 325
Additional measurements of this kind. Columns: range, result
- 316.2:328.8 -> 324.3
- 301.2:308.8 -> 308.2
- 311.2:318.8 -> 306.1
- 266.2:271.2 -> 295.2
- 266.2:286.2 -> 298.9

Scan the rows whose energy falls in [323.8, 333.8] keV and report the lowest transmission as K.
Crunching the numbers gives 298.4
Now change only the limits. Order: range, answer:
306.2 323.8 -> 300.6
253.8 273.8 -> 162.3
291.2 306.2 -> 287.6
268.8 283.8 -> 258.4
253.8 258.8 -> 174.2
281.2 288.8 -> 264.3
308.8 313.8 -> 305.1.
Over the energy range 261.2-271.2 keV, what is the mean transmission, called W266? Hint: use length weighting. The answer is 257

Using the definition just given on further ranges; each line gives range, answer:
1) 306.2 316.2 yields 306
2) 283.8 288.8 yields 265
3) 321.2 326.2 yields 316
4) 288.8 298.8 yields 302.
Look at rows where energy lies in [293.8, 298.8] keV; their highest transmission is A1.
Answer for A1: 325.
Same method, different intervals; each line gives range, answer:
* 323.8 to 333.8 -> 320.6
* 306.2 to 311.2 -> 307.7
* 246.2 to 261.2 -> 275.6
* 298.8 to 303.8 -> 309.7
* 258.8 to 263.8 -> 193.9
